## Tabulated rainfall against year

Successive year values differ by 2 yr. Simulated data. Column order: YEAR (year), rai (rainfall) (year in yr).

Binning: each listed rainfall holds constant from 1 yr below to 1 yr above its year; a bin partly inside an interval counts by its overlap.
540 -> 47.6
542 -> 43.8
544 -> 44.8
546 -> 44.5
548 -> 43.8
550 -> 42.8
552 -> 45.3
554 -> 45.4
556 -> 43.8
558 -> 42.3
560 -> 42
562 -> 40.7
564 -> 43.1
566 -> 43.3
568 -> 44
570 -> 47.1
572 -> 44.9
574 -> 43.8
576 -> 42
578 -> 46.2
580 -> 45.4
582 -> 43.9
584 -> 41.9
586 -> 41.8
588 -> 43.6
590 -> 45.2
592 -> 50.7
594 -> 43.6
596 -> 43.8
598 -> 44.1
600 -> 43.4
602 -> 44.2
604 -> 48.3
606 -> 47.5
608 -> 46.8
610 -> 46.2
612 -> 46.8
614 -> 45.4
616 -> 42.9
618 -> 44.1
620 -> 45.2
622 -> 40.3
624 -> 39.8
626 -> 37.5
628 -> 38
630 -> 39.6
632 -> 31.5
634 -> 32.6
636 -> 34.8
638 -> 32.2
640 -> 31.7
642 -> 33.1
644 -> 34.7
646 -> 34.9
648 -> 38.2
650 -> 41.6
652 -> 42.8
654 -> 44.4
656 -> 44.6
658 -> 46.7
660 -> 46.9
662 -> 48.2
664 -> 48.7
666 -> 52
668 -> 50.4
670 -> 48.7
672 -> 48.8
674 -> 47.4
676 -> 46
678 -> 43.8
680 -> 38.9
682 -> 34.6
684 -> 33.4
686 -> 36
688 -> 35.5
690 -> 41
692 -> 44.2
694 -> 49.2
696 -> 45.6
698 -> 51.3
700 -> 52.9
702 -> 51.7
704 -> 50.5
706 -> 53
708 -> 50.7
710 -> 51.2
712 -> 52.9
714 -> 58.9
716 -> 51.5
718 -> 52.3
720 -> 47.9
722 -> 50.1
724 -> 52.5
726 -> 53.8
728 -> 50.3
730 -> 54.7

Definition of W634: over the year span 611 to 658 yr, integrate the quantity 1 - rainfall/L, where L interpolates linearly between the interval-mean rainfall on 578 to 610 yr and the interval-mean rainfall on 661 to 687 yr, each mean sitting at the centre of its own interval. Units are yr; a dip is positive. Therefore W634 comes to 5.8 yr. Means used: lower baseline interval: 45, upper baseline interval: 44.4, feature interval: 39.2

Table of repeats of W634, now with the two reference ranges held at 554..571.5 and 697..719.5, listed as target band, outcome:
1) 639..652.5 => 3.4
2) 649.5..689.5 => 4.8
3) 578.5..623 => 0.9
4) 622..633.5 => 2.4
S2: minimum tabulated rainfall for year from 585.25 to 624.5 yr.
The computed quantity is 39.8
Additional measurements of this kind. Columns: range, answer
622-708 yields 31.5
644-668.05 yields 34.7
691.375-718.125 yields 44.2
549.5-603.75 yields 40.7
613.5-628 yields 37.5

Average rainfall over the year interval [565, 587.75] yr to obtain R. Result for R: 44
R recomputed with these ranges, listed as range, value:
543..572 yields 43.8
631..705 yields 42.4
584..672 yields 42.6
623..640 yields 35.5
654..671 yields 48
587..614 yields 45.7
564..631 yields 44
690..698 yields 46.3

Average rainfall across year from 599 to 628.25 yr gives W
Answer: 43.9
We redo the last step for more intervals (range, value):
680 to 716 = 46.5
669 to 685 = 42.7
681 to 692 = 36.8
